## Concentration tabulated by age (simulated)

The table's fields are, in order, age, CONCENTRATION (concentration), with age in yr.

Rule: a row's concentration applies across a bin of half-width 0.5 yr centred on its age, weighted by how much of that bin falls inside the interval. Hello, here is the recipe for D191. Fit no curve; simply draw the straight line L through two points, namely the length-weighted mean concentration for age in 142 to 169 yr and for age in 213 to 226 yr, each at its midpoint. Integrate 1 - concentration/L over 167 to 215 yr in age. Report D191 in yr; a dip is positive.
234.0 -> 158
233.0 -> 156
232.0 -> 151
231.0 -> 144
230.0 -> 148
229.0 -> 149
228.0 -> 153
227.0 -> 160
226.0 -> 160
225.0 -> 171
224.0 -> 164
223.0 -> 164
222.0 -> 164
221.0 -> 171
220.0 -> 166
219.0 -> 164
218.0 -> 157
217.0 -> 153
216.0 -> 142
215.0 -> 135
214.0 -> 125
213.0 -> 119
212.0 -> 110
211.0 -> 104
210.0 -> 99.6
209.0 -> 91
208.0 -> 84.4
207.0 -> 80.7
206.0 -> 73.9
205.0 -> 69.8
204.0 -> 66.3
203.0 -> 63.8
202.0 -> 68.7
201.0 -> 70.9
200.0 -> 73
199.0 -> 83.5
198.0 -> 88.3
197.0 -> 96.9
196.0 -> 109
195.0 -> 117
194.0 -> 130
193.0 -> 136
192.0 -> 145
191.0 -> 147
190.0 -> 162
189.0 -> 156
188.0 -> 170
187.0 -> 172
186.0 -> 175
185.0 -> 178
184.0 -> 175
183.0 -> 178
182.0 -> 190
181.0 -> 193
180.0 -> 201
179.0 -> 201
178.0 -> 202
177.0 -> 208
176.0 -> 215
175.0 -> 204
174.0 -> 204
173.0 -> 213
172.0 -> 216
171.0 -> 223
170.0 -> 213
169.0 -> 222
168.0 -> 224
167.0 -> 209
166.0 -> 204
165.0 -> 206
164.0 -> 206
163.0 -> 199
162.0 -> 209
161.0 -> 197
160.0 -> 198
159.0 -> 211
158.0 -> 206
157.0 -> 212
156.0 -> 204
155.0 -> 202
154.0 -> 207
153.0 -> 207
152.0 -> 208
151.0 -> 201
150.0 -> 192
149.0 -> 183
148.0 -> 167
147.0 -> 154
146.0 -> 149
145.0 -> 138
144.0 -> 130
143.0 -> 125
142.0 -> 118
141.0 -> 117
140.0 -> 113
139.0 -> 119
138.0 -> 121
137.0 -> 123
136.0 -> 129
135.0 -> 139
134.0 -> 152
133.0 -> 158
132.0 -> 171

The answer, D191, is 7.3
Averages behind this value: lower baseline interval 190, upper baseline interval 155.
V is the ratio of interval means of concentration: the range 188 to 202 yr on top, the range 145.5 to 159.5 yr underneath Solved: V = 0.60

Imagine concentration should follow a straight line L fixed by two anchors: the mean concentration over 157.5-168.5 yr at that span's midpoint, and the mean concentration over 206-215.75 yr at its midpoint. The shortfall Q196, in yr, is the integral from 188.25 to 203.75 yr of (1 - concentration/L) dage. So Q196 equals 3.2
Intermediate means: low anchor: 206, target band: 110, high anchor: 105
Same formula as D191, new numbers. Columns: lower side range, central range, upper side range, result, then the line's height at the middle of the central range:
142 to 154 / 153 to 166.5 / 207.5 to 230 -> -3.4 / 164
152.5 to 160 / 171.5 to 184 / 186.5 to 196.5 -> -2.4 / 169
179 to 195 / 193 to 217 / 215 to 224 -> 9.5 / 162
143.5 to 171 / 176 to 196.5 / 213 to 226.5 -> 1.0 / 177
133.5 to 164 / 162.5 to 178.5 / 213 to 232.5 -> -4.5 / 164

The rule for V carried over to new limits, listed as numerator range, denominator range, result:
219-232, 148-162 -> 0.79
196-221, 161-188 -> 0.52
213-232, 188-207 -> 1.48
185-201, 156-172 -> 0.62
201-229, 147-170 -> 0.62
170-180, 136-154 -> 1.38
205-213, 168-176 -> 0.43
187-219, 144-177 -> 0.56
